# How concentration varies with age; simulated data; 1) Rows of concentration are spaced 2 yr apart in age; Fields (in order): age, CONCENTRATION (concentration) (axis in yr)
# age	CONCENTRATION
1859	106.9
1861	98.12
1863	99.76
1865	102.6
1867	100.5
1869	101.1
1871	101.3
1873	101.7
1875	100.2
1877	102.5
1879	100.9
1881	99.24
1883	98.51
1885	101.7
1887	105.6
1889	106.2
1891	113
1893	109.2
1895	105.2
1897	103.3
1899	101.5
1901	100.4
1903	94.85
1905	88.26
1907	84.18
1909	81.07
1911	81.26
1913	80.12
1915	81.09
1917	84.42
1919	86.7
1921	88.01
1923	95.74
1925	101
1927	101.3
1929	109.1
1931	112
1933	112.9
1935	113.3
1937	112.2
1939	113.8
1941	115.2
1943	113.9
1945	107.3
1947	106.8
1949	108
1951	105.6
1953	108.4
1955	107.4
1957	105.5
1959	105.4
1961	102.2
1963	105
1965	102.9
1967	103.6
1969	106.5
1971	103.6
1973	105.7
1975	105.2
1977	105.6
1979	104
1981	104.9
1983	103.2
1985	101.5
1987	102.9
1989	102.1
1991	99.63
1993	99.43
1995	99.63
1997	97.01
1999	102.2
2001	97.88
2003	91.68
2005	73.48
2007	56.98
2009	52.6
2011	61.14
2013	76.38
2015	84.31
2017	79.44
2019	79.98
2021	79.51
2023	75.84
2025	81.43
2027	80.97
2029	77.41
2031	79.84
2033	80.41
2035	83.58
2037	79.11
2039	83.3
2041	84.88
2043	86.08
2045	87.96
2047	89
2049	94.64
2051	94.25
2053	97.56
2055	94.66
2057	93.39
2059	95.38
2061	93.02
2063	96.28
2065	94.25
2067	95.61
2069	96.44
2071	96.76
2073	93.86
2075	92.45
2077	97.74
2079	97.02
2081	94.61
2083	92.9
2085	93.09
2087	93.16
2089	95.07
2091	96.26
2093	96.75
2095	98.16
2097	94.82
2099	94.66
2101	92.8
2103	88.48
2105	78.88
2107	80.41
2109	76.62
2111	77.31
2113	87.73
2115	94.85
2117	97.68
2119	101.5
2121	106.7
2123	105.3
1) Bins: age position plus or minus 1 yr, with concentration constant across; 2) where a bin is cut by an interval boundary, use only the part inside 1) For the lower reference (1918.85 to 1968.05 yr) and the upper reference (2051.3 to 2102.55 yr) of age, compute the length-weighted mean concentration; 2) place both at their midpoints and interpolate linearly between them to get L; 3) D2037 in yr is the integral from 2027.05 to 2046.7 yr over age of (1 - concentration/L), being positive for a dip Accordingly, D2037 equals 3.1 yr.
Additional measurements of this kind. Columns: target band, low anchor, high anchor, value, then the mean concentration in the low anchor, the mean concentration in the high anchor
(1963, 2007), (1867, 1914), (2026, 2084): -2.7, 98.4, 90.5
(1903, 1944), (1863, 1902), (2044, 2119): 1.2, 103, 92.7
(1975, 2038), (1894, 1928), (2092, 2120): 2.6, 91.7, 90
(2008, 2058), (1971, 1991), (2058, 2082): 8.3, 104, 95.3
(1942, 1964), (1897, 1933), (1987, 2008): -3.3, 93.3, 92.5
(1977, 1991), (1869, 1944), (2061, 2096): -0.7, 100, 95.3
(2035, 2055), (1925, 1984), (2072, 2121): 1.8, 107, 92.3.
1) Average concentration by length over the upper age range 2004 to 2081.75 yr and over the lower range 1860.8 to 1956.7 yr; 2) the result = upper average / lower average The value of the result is 0.8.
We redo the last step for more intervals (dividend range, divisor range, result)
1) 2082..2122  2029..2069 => 1.03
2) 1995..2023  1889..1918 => 0.85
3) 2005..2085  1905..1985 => 0.84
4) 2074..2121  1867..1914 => 0.94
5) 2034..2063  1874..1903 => 0.87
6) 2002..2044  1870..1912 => 0.78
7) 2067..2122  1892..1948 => 0.93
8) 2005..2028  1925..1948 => 0.67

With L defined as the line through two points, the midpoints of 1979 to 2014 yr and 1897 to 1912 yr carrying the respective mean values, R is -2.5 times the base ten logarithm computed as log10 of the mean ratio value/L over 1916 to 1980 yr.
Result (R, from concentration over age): -0.16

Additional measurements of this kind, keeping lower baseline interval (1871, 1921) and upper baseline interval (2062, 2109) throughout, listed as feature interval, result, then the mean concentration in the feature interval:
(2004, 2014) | 0.42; 64.1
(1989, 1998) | -0.05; 99.3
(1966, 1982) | -0.11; 105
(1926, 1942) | -0.16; 111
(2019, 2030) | 0.19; 79.1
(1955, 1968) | -0.10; 104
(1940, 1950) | -0.16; 110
